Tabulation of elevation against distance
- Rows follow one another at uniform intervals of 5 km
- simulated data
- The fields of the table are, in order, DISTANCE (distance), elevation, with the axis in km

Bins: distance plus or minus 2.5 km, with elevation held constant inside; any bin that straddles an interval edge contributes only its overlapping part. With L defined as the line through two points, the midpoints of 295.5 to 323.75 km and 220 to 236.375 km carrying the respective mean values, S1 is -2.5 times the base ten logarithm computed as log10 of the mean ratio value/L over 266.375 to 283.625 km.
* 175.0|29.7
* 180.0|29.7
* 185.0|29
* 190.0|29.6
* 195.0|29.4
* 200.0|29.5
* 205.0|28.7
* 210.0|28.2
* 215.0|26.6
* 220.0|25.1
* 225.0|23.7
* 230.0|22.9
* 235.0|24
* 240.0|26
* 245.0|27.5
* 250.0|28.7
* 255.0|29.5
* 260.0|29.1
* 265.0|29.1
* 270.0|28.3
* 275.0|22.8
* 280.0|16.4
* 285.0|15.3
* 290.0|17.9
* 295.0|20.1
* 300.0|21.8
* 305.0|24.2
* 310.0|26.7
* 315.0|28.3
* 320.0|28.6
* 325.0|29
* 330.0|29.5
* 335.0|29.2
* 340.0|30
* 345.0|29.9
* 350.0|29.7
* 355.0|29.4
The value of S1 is 0.108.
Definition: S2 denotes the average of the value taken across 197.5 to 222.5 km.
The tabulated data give 27.6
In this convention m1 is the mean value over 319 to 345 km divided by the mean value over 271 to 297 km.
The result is 1.5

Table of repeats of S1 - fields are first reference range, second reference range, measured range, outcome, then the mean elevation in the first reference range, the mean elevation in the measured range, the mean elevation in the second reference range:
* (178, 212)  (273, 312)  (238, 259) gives -0.15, 29.2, 28.1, 20.5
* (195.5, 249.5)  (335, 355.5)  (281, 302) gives 0.46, 26.4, 18.5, 29.7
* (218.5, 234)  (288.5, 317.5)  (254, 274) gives -0.20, 23.8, 28.5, 23.3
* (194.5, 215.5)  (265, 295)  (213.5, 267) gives -0.08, 28.6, 26.5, 20.9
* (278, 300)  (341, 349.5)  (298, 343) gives -0.13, 17.9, 27.6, 29.9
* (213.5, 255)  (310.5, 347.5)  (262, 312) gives 0.23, 25.8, 22.3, 29.1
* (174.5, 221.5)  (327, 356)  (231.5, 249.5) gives 0.11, 28.6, 26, 29.6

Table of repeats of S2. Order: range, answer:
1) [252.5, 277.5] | 27.8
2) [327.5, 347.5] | 29.6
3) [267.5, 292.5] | 20.1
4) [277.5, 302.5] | 18.3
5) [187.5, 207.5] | 29.3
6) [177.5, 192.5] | 29.4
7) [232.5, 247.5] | 25.8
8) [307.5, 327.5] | 28.1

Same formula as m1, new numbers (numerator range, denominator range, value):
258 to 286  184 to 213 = 0.82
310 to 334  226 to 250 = 1.13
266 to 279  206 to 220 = 0.92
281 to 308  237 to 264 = 0.70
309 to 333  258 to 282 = 1.13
